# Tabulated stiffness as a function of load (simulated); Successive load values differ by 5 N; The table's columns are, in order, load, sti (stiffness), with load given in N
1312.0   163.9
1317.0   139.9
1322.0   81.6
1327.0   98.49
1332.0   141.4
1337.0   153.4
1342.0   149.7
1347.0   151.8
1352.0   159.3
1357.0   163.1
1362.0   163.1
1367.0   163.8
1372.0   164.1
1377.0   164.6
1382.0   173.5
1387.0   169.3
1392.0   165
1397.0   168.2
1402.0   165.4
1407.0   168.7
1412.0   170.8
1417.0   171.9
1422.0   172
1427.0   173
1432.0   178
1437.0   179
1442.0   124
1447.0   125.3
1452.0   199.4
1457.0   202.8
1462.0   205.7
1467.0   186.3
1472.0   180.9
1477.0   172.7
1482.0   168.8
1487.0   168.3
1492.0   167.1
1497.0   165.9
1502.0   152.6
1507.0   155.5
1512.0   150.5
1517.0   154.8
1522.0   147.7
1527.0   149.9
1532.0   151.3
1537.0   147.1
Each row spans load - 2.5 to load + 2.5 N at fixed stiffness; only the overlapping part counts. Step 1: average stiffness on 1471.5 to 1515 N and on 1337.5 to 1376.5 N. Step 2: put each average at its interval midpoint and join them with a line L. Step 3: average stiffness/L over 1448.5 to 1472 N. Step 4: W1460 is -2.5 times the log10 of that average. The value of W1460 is -0.188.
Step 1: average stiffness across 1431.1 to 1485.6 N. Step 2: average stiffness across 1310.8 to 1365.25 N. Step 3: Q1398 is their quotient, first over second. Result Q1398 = 1.2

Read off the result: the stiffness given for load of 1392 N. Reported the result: 165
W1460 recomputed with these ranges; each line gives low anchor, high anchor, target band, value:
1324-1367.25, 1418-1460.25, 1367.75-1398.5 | -0.071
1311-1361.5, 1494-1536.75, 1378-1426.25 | -0.167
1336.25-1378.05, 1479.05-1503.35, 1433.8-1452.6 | 0.067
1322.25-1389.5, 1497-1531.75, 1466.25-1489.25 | -0.145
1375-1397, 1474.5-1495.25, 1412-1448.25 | 0.041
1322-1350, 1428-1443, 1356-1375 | -0.143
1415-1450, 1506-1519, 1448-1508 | -0.129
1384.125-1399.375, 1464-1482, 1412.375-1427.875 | -0.002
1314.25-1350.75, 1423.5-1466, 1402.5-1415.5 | -0.058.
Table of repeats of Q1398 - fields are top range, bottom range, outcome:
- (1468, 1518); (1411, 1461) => 0.96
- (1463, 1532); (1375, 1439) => 0.96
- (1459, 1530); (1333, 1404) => 1.03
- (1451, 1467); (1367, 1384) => 1.20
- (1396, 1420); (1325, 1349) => 1.21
